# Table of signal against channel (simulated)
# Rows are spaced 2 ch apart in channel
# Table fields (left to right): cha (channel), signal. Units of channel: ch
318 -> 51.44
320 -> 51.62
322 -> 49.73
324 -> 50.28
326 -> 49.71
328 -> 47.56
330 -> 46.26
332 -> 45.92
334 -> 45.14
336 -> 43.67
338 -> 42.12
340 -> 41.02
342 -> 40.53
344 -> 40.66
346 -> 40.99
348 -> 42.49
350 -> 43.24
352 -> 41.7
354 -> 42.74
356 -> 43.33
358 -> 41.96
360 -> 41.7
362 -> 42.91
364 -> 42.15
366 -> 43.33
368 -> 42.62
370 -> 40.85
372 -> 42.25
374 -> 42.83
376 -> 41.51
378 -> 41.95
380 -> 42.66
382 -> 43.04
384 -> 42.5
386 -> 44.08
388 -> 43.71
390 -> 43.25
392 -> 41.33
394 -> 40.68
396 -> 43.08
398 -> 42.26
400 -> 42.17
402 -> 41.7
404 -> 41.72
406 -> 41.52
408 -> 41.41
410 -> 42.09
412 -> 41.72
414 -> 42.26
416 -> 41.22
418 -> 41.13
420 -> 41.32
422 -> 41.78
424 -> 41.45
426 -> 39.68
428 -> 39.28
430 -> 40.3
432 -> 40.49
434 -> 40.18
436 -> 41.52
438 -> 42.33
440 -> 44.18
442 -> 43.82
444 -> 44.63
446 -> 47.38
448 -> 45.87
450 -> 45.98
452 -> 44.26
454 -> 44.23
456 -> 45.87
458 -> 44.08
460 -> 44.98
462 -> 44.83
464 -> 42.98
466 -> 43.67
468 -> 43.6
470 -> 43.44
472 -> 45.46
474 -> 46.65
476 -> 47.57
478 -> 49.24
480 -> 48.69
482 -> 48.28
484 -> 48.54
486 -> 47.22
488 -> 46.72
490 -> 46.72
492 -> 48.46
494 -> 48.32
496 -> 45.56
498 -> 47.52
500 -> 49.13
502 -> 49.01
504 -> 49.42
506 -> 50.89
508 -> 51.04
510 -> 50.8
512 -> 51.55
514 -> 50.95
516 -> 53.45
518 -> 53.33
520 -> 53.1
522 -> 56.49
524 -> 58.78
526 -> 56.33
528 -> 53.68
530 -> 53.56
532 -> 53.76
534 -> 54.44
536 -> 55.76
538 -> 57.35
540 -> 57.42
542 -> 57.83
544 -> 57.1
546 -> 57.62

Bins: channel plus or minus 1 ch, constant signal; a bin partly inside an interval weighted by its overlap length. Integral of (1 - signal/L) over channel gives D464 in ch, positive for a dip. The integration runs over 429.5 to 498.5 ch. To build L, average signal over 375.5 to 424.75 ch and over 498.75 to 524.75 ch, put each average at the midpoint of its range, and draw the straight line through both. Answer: 3.6 ch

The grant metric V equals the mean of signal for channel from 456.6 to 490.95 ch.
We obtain 46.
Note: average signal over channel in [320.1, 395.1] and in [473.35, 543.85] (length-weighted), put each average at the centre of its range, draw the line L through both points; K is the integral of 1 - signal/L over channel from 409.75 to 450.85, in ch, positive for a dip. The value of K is 4.33 ch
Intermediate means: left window 43.4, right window 51.5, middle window 42.3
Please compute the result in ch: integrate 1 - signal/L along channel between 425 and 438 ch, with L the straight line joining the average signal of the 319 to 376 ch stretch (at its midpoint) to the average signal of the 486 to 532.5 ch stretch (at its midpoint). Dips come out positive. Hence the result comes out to 2.0 ch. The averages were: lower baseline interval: 43.9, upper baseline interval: 51.1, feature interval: 40.4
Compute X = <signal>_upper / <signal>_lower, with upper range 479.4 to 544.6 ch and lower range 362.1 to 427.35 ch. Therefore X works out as 1.23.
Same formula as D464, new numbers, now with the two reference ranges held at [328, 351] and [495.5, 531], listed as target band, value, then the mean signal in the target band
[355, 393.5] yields 2.0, 42.5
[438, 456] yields 1.4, 44.9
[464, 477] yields 1.3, 44.9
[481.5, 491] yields 0.6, 47.5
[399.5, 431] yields 3.8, 41.3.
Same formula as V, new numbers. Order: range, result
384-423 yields 42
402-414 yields 41.7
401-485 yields 43.6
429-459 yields 43.7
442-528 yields 48.2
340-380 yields 42.1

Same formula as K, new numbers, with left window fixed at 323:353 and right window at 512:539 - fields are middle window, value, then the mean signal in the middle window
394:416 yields 2.7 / 41.9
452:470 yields 2.4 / 44.2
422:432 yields 1.8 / 40.4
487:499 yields 1.3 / 47.2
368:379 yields 1.0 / 41.9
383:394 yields 1.0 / 42.8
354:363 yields 0.5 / 42.5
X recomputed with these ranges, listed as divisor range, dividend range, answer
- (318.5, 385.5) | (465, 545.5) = 1.16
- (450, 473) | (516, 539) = 1.24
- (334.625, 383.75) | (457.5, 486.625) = 1.09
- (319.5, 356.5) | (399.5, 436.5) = 0.92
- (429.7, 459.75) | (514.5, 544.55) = 1.27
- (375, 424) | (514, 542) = 1.31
